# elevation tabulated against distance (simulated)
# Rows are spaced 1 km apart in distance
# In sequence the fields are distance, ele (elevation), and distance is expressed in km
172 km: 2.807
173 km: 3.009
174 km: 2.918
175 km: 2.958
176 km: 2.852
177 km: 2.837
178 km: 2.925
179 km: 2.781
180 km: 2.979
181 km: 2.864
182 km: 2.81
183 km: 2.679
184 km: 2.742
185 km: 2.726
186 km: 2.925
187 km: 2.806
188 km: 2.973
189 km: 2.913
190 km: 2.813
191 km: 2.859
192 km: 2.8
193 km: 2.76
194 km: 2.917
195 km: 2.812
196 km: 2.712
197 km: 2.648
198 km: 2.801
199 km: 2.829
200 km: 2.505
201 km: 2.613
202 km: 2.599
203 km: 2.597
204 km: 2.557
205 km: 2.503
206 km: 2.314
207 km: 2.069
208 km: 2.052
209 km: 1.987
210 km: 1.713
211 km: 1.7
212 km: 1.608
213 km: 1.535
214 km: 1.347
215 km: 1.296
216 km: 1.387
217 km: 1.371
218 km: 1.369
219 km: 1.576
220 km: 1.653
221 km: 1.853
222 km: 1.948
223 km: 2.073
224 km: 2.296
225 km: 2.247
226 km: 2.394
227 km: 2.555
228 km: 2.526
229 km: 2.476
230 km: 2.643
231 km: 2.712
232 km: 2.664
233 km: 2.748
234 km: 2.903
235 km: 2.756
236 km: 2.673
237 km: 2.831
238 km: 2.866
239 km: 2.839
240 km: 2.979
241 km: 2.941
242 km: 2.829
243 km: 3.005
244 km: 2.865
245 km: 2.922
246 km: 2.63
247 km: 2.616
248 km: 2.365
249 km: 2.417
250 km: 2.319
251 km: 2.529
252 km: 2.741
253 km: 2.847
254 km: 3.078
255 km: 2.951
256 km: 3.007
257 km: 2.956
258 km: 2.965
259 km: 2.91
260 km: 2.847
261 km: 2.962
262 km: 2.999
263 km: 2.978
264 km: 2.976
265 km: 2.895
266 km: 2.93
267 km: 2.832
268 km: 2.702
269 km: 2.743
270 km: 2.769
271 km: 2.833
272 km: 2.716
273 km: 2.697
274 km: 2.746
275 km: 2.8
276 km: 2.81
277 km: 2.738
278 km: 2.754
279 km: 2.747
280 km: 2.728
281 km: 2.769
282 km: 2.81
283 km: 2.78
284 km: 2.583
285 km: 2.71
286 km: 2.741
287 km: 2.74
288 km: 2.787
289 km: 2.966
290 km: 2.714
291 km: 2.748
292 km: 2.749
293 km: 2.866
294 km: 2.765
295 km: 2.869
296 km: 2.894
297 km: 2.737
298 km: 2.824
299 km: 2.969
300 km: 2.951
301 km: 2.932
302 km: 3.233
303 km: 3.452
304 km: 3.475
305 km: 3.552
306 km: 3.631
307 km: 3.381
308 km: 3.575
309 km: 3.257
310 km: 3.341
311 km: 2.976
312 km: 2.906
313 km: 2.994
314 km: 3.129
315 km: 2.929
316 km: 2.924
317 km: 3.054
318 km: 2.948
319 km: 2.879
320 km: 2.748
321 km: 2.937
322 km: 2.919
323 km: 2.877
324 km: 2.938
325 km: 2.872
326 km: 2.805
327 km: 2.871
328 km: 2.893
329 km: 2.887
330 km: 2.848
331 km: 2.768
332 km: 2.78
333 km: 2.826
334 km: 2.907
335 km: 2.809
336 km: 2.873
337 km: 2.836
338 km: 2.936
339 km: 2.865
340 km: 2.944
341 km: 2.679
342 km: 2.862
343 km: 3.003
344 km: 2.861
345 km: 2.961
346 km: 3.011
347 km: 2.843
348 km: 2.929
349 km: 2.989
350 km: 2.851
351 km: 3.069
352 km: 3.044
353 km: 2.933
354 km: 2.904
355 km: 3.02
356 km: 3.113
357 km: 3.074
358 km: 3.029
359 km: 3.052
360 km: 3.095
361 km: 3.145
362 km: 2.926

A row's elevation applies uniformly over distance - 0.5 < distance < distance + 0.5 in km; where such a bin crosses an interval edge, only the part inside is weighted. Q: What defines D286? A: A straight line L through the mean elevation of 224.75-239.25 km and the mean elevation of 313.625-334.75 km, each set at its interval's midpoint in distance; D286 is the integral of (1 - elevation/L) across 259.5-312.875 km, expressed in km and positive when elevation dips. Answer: -2.42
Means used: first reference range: 2.66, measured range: 2.92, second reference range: 2.89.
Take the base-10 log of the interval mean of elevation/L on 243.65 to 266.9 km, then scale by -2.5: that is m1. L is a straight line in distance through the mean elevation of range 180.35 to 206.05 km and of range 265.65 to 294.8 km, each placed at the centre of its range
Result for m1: -0.020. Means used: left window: 2.74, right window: 2.77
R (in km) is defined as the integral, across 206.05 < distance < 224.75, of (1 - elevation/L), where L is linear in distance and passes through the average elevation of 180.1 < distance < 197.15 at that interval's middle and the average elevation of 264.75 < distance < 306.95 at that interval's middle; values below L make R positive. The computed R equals 7.3 km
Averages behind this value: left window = 2.82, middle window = 1.73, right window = 2.88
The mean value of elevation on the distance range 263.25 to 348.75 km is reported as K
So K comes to 2.91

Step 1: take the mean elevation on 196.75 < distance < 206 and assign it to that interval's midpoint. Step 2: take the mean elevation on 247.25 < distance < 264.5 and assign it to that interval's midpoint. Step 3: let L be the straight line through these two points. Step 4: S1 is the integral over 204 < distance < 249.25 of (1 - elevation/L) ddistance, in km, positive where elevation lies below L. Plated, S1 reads 7.0 km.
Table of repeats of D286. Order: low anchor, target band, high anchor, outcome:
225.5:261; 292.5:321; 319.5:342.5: -2.5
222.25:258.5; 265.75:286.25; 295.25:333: 0.7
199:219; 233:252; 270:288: -3.3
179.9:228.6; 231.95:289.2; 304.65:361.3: -4.0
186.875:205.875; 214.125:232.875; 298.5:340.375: 4.9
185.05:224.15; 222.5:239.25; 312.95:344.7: -1.4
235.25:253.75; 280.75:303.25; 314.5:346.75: -0.2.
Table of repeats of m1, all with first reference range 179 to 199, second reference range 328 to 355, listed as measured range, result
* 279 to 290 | 0.042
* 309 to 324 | -0.035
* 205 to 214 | 0.444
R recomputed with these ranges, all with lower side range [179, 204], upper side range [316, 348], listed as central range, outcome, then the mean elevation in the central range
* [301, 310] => -1.7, 3.41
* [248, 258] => 0.2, 2.75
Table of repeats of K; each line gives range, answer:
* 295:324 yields 3.08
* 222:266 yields 2.73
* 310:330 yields 2.93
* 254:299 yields 2.82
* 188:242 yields 2.37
